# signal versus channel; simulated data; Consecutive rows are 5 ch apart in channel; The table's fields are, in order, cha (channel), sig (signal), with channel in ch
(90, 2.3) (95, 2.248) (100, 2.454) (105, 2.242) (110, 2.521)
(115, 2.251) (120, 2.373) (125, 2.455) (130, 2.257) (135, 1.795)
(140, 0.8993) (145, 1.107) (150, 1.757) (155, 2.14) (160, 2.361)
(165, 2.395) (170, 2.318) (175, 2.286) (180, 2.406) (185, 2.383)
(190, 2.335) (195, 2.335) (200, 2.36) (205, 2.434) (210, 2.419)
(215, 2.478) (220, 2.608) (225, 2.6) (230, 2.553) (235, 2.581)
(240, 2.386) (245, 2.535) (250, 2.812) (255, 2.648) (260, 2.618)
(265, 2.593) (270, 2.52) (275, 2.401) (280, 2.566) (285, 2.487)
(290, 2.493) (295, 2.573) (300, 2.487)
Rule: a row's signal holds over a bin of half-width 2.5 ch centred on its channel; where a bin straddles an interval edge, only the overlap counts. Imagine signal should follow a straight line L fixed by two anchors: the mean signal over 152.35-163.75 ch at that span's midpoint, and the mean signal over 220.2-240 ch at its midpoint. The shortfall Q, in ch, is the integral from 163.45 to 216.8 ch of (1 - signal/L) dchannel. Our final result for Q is 0.4 ch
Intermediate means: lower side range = 2.26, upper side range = 2.56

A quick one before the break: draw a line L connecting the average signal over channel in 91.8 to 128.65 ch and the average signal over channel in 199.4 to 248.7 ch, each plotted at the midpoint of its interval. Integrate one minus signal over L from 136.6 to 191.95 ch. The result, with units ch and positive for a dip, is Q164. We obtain 9.2 ch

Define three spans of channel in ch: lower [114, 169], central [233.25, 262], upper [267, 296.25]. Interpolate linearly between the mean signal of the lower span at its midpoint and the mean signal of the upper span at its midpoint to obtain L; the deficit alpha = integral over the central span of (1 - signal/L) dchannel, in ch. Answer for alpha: -2.6 ch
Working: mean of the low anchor 1.98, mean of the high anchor 2.51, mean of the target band 2.6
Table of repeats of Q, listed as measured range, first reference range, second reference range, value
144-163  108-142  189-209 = 2.49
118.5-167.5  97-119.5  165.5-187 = 8.58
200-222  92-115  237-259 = 0.58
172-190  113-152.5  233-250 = -1.60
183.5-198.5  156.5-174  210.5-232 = 0.52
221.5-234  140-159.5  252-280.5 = -1.79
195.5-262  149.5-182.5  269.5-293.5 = -3.98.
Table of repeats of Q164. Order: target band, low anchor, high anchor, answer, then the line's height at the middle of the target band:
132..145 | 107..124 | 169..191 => 5.7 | 2.37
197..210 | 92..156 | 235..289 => -0.3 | 2.34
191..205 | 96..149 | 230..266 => 0.1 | 2.37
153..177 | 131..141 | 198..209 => -4.9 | 1.92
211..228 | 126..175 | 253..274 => -1.6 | 2.33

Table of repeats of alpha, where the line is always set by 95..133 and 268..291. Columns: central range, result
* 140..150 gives 4.9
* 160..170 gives 0.1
